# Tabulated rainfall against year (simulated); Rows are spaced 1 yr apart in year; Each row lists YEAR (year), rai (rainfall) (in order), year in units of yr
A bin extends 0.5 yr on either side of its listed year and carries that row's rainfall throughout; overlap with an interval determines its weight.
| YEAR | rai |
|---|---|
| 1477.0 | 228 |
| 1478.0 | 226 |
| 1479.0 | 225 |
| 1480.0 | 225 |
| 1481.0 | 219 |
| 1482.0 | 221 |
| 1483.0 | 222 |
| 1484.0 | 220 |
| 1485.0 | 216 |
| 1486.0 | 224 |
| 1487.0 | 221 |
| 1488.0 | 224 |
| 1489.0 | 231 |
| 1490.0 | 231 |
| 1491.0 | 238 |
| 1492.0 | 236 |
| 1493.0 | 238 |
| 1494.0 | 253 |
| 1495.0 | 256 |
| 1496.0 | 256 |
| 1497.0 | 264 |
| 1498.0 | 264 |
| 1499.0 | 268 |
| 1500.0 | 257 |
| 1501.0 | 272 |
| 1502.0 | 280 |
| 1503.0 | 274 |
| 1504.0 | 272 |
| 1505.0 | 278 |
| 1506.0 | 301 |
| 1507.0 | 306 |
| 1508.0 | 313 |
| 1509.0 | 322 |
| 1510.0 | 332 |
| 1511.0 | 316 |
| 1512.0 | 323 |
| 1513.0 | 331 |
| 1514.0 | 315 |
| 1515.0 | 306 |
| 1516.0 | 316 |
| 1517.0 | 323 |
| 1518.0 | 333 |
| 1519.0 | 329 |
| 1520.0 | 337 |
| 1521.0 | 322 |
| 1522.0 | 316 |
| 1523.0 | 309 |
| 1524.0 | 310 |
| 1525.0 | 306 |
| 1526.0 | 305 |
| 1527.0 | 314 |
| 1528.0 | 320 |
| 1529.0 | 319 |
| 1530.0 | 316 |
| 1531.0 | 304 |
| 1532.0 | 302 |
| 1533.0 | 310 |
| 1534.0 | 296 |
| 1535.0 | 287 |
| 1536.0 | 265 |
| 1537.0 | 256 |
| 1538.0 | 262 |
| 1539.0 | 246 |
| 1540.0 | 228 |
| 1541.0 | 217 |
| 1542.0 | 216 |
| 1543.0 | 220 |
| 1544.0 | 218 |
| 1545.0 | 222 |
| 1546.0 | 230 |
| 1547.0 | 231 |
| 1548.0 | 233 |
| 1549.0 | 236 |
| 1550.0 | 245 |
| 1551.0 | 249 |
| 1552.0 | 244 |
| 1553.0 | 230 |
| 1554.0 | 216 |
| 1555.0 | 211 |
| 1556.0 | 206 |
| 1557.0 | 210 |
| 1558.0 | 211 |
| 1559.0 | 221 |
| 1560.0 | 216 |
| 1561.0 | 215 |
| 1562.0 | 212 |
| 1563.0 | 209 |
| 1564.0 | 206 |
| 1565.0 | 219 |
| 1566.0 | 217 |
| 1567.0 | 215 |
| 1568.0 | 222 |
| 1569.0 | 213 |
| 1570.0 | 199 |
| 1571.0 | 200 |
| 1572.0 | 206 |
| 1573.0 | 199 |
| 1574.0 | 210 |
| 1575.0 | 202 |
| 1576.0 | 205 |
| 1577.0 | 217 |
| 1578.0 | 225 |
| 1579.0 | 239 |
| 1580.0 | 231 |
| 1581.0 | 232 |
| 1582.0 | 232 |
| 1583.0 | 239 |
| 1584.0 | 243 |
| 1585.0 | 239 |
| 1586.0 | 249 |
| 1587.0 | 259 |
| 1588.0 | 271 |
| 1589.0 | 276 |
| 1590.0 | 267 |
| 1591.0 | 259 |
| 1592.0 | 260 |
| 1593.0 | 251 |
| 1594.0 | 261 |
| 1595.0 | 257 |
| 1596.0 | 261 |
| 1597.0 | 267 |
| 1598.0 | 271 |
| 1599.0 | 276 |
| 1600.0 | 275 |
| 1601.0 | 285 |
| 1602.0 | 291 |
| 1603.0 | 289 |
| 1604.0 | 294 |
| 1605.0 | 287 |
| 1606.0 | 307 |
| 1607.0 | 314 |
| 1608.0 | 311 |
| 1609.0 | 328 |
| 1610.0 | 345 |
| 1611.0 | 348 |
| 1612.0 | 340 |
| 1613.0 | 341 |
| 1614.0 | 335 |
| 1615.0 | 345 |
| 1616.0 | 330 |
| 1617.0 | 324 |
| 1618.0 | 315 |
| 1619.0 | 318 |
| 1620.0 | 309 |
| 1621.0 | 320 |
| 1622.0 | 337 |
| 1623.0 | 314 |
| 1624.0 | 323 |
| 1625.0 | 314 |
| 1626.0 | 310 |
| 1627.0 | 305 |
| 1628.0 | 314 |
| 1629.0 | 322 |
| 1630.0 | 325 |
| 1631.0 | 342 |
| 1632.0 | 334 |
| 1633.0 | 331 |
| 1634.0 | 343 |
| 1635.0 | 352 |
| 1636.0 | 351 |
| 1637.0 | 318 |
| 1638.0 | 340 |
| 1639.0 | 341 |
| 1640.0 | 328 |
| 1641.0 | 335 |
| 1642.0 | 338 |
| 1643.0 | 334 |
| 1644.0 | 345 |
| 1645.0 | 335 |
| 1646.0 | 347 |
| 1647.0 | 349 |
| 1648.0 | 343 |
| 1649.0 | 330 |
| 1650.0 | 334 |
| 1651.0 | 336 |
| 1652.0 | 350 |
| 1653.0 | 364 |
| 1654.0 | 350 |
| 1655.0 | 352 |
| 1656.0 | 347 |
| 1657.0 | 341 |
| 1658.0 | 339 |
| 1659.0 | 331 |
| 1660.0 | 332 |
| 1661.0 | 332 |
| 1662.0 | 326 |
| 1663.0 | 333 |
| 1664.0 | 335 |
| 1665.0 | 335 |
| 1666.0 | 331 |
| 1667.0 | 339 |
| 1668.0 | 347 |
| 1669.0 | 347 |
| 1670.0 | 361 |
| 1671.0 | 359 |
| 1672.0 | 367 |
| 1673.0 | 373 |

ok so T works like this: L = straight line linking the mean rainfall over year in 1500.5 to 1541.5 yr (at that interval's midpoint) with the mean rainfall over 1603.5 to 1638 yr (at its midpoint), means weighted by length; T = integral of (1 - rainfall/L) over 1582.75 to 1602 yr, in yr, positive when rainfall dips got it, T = 3.4 yr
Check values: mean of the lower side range 300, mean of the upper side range 325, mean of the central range 262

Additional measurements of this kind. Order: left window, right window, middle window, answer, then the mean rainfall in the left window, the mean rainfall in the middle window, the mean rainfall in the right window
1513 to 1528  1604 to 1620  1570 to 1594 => 6.49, 318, 235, 324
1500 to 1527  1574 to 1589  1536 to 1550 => 2.18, 309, 234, 235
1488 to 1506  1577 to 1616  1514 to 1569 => 1.31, 257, 260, 279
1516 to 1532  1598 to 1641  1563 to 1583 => 6.47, 317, 216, 320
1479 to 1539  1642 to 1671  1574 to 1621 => 5.78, 280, 278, 341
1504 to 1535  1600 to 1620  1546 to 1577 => 9.63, 313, 217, 317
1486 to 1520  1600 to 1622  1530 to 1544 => 1.43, 281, 263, 317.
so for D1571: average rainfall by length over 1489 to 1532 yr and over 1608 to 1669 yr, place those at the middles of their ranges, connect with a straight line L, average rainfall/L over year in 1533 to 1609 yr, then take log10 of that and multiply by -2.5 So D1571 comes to 0.28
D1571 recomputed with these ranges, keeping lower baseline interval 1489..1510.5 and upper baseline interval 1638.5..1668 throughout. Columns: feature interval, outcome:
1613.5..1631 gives 0.01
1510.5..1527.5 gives -0.14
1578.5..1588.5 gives 0.26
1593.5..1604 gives 0.15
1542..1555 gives 0.26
